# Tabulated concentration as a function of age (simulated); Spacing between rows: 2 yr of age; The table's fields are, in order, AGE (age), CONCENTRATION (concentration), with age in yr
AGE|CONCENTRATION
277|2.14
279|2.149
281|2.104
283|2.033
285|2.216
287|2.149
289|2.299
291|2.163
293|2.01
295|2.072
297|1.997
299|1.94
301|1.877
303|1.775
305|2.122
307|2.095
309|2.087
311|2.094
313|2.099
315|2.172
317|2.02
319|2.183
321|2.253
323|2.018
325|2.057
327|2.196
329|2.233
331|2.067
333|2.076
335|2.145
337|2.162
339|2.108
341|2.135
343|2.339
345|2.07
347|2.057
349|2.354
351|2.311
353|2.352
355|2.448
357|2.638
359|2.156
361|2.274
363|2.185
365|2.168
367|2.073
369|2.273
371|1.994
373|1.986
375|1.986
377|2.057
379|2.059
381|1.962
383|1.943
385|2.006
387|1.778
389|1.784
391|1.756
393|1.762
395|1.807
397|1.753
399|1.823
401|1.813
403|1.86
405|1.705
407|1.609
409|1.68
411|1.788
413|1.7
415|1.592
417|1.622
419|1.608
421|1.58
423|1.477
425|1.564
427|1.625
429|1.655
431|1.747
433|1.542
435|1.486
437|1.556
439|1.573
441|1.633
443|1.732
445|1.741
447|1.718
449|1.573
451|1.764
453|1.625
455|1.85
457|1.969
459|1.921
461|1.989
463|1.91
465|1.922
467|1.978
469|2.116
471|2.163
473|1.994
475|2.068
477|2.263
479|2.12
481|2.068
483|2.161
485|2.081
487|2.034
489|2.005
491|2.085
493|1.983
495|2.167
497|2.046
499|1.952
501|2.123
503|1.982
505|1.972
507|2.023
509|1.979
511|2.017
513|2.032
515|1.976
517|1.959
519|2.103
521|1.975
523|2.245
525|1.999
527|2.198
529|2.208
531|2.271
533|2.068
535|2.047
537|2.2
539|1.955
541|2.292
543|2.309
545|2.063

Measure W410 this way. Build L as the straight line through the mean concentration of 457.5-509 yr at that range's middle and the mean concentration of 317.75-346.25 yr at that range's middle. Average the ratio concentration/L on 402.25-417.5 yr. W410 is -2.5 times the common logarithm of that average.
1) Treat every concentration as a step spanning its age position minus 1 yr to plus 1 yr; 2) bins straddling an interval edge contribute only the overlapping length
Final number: 0.23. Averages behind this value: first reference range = 2.14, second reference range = 2.04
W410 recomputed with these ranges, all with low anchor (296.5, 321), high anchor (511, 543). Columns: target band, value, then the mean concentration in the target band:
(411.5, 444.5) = 0.28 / 1.61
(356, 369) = -0.10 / 2.25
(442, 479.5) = 0.09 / 1.91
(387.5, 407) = 0.17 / 1.78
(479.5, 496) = 0.01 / 2.07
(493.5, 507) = 0.03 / 2.04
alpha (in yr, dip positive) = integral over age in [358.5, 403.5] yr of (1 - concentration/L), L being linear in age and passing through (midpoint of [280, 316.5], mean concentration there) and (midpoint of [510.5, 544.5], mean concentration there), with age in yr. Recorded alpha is 2.6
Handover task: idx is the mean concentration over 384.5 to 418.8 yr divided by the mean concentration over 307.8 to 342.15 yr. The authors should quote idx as 0.82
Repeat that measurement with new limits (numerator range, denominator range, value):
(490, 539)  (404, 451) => 1.26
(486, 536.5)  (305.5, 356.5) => 0.95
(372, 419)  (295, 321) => 0.89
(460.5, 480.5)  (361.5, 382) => 0.99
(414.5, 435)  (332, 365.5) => 0.71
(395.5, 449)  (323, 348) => 0.78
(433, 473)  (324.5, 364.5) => 0.81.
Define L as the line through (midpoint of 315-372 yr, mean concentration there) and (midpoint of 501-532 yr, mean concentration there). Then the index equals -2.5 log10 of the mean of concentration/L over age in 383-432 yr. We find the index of 0.24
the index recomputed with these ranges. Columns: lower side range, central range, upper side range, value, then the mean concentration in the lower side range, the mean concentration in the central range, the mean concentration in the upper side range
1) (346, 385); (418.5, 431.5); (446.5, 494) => 0.27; 2.17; 1.6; 1.98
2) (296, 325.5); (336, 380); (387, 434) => -0.17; 2.05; 2.19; 1.69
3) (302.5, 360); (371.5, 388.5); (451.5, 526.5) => 0.08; 2.17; 1.97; 2.02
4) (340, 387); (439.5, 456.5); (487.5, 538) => 0.23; 2.16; 1.71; 2.06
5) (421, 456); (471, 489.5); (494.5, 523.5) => -0.12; 1.64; 2.09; 2.03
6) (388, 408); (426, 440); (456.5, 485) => 0.19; 1.77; 1.6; 2.05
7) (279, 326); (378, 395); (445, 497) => 0.09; 2.08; 1.88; 1.98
